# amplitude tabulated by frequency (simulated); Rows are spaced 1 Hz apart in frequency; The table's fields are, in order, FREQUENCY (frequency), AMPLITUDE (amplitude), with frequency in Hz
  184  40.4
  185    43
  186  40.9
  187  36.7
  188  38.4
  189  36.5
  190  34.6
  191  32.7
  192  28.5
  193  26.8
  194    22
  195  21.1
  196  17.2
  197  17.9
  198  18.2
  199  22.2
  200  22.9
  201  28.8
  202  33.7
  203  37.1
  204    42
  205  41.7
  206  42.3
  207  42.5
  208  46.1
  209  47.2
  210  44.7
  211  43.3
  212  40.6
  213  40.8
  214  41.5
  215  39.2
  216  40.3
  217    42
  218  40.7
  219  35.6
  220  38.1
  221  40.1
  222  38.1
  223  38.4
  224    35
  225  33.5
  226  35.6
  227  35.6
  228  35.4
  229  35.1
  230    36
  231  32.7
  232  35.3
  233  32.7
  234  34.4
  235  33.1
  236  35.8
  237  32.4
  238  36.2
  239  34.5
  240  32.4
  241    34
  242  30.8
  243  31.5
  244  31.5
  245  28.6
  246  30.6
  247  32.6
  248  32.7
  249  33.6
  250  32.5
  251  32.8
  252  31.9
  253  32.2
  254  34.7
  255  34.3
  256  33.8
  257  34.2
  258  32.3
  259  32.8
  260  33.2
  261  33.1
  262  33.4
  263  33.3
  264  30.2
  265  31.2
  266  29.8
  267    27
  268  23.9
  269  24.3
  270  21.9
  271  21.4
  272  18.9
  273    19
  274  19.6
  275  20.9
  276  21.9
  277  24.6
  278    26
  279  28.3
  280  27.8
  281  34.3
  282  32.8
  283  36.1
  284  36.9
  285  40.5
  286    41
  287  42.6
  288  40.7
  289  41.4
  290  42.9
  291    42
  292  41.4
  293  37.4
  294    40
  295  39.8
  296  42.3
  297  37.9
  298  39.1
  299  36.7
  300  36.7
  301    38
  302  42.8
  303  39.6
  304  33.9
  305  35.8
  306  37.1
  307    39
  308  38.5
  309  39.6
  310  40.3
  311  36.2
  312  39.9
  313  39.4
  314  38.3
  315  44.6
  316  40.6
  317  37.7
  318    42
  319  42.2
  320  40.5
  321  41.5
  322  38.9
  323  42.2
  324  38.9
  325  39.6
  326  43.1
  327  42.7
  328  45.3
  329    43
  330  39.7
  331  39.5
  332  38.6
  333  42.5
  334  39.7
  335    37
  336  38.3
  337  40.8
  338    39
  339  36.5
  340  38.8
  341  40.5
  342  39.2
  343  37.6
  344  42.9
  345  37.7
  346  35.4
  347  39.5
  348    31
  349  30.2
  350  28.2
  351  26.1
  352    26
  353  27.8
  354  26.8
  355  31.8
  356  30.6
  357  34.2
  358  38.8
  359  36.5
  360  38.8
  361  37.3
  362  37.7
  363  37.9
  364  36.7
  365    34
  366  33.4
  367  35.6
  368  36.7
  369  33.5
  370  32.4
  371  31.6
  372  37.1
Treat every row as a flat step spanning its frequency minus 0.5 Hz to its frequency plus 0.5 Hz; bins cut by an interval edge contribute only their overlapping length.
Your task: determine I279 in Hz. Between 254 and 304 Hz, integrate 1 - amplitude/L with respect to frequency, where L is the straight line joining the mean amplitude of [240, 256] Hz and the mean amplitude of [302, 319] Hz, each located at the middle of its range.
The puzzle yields 3.8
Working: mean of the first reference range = 32.3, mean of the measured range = 33.1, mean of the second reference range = 39.1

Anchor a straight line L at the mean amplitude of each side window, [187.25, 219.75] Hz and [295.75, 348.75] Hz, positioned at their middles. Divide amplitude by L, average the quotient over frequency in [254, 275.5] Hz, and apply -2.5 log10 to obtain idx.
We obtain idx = 0.30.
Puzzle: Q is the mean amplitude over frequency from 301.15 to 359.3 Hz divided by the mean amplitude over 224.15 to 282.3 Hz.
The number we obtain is 1.23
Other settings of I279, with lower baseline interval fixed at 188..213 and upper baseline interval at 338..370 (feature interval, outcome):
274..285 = 1.6 Hz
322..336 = -2.5 Hz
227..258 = 0.3 Hz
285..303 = -3.2 Hz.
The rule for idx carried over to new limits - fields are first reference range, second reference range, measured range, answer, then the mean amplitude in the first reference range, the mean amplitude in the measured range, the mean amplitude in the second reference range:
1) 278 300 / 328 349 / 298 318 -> -0.015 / 37.9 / 38.8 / 38.8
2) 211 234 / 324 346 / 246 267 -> 0.174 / 37.4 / 32.5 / 40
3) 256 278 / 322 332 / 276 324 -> -0.097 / 27.1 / 38.1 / 41.3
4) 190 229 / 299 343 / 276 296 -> 0.052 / 35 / 36.4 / 39.7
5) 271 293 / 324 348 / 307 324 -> -0.092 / 32.2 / 40.1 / 39.7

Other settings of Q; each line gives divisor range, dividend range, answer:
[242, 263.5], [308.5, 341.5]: 1.23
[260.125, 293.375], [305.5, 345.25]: 1.29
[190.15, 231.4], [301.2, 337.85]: 1.14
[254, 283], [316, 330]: 1.46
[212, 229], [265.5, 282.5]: 0.65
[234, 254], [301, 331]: 1.22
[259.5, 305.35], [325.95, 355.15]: 1.11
